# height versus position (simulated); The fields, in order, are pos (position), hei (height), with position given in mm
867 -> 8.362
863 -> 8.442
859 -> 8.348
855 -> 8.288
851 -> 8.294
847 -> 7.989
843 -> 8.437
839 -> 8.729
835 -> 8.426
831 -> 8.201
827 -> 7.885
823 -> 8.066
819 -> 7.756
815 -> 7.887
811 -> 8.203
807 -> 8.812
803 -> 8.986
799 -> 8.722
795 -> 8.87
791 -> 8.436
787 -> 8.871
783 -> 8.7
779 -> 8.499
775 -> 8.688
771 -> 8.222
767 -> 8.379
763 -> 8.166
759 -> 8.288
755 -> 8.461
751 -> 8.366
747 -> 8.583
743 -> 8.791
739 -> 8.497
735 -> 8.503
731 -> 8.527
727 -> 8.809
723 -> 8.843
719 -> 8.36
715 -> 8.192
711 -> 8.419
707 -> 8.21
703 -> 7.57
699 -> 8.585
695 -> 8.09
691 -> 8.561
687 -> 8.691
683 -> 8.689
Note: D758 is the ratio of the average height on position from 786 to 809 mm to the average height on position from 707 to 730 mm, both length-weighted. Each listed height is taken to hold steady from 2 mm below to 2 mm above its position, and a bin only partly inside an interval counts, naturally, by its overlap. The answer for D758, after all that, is 1.0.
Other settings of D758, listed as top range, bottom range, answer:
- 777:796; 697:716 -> 1.06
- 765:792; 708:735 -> 1.00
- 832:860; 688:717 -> 1.01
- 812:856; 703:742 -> 0.97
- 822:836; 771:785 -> 0.95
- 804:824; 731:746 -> 0.95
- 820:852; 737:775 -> 0.98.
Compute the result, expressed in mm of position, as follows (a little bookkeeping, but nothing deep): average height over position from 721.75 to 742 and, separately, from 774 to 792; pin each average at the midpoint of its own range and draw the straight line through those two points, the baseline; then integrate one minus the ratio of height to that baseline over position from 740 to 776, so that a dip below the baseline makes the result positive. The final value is 0.9 mm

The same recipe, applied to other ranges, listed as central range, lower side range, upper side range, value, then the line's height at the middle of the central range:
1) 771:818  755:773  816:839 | -2.1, 8.2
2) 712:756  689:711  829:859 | -1.5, 8.25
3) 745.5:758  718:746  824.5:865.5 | 0.2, 8.57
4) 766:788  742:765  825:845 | -0.4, 8.4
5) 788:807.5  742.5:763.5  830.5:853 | -0.9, 8.4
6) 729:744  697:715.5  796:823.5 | -0.6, 8.25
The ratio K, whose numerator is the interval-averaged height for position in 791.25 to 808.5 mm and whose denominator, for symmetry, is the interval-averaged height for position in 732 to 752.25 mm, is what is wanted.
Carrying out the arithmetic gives 1.0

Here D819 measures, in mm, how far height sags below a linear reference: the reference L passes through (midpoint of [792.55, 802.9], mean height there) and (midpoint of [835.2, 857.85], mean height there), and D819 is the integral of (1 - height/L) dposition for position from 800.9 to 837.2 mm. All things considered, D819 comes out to 1.5 mm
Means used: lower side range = 8.82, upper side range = 8.35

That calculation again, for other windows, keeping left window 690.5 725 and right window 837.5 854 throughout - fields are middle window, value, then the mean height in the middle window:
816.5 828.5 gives 0.6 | 7.9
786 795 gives -0.4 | 8.68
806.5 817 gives 0.1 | 8.23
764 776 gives -0.1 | 8.39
